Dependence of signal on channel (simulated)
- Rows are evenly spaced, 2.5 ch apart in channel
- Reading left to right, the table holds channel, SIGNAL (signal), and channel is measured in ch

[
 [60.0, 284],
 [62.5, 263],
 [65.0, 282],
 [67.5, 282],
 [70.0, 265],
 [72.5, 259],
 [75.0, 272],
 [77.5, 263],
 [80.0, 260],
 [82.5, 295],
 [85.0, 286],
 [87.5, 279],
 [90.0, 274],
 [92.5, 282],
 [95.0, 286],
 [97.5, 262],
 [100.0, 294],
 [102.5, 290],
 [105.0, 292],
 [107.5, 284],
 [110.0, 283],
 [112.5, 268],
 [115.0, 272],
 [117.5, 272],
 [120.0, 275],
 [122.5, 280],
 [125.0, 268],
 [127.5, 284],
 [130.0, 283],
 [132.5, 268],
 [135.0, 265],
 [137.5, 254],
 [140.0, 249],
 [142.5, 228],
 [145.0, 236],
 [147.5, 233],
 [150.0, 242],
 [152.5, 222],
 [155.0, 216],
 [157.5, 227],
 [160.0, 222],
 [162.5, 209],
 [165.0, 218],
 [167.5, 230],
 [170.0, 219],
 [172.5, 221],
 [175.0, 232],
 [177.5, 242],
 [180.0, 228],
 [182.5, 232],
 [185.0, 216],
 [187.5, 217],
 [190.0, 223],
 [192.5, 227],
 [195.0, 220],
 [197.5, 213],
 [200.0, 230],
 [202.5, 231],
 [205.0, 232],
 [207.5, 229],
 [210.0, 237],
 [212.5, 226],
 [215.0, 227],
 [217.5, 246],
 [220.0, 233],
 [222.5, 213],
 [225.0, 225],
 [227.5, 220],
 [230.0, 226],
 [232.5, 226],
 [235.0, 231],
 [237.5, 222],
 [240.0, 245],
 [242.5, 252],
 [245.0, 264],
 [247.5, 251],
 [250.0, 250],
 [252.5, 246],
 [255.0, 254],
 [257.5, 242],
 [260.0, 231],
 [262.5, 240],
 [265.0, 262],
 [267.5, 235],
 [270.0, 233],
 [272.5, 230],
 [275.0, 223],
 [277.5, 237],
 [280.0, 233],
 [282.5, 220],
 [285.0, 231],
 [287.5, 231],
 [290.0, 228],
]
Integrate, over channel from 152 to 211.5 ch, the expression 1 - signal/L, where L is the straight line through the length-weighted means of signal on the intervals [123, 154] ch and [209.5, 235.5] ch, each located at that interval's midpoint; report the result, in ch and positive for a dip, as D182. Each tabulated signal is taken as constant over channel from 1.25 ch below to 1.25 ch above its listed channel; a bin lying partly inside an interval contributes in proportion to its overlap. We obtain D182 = 3.8 ch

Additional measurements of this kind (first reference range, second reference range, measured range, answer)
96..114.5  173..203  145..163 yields 1.65 ch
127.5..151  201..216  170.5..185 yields 0.68 ch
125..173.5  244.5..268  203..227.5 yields 1.49 ch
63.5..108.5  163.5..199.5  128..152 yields -0.31 ch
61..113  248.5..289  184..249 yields 4.83 ch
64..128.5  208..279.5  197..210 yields 0.99 ch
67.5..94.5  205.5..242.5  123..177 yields 2.81 ch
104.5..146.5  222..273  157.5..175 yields 2.49 ch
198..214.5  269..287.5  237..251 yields -1.15 ch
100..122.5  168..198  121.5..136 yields -0.43 ch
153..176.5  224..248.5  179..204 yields 0.38 ch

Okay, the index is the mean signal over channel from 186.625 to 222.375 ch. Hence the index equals 228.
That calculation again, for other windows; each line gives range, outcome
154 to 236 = 226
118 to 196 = 239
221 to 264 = 238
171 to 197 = 225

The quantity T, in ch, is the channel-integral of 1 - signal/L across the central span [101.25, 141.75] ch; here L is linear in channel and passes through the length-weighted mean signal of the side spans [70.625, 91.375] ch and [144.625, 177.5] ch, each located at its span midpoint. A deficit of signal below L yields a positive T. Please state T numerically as -4.0 ch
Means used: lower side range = 273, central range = 274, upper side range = 226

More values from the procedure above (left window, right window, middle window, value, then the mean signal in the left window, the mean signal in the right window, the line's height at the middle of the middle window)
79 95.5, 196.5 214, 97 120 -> -0.76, 280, 228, 271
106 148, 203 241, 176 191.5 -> 1.11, 266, 229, 244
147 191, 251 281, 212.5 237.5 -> 0.63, 225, 239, 233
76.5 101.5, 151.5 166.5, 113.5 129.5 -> -1.57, 278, 219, 251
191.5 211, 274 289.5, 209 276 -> -2.48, 227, 229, 228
